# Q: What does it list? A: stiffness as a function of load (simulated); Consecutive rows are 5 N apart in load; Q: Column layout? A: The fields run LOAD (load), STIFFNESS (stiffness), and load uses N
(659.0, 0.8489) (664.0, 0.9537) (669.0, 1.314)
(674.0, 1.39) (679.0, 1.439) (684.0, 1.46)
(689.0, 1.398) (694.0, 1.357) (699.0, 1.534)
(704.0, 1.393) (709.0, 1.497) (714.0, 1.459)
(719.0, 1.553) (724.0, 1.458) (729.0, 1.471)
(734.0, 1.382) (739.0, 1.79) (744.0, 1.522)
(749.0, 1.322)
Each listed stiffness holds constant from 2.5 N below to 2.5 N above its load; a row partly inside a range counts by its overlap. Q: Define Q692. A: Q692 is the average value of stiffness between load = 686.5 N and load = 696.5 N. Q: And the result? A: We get 1.38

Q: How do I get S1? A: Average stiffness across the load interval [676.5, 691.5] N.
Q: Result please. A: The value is 1.43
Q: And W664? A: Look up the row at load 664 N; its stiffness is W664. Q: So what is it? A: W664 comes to 0.9537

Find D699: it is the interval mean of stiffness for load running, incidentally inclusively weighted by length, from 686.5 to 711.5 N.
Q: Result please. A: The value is 1.44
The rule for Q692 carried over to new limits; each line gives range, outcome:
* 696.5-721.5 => 1.49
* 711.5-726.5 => 1.49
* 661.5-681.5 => 1.27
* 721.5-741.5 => 1.53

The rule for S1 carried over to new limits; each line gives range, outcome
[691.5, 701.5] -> 1.45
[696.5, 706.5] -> 1.46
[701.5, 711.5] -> 1.44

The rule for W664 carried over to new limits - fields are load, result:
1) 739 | 1.79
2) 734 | 1.382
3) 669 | 1.314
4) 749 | 1.322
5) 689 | 1.398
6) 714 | 1.459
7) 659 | 0.8489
